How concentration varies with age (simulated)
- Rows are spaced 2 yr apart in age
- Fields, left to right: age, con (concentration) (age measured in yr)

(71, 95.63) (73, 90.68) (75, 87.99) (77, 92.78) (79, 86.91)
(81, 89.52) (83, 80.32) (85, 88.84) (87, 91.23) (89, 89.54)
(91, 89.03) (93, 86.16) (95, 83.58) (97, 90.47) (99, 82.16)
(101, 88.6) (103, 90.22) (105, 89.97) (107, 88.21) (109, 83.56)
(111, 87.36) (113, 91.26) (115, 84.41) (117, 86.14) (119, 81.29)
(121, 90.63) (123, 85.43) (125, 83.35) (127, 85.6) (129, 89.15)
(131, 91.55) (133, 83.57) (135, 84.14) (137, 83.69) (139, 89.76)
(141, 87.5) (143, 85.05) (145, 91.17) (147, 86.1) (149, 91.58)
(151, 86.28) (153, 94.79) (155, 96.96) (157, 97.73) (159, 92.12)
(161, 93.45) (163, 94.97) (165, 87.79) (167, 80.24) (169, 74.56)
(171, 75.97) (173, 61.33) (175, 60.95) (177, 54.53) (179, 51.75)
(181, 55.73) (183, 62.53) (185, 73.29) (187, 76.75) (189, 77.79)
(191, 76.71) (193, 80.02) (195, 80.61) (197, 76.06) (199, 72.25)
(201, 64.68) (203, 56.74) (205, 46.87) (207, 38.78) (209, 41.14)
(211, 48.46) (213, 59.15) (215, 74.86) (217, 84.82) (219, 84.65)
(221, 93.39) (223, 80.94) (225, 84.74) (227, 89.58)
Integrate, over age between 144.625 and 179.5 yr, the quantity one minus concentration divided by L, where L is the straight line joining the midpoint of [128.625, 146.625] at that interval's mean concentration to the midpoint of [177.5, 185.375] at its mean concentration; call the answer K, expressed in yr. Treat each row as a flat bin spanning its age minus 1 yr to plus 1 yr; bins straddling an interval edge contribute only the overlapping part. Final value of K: -4.8 yr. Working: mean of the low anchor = 87.2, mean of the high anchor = 59.4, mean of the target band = 82.1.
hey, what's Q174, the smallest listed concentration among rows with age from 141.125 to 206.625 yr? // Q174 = 46.87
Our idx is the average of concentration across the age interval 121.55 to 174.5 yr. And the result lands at 86.5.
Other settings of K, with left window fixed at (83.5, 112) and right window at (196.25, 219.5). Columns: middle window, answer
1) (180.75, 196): -1.7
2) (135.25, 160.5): -4.8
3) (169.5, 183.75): 1.7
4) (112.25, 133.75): -1.3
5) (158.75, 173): -2.3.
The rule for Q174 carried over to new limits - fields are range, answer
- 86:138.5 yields 81.29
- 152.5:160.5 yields 92.12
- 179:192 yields 51.75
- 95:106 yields 82.16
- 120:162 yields 83.35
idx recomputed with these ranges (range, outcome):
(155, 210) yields 71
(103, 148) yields 86.8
